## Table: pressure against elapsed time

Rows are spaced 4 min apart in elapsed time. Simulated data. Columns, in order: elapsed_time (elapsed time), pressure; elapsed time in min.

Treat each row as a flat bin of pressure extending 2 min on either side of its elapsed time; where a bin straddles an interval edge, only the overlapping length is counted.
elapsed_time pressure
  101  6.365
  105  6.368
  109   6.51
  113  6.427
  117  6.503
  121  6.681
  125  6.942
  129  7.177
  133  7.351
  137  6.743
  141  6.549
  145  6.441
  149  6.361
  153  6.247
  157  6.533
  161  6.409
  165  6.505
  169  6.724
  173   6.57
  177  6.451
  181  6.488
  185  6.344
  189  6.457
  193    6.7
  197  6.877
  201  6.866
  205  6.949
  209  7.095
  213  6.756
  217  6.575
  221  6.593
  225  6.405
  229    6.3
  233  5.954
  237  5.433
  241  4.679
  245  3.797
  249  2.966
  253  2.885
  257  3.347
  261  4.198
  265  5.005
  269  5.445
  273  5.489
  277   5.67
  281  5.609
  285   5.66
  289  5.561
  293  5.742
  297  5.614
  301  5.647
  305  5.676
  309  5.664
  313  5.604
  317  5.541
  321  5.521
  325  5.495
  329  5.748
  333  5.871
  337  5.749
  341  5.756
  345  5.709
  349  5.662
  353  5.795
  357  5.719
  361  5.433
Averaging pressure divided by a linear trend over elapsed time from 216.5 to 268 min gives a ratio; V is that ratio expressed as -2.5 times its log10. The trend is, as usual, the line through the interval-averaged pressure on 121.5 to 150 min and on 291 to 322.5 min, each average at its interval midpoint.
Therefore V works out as 0.24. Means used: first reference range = 6.8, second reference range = 5.63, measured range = 4.9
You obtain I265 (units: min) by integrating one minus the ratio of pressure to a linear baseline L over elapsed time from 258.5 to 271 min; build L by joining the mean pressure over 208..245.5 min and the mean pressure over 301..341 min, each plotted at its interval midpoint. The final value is 2.2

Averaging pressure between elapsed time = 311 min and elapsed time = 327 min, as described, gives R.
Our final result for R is 5.54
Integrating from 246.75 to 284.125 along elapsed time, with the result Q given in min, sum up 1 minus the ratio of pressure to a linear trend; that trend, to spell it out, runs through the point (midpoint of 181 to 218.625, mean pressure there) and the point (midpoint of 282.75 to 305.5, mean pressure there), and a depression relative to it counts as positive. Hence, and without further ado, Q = 8.8 min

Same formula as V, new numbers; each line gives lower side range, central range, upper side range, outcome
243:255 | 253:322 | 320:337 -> -0.20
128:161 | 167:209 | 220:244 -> -0.08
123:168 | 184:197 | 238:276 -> -0.16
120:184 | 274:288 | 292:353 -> 0.05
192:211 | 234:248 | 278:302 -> 0.35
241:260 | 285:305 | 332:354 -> -0.23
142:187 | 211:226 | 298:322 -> -0.08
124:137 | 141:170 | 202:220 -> 0.09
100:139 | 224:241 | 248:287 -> -0.14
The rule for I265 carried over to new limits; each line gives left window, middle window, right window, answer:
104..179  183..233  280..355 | -3.0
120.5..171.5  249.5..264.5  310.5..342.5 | 6.1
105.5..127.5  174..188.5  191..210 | 0.8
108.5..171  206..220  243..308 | -2.7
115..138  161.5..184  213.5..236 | 0.4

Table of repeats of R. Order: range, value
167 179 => 6.58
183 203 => 6.65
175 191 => 6.44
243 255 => 3.22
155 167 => 6.48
